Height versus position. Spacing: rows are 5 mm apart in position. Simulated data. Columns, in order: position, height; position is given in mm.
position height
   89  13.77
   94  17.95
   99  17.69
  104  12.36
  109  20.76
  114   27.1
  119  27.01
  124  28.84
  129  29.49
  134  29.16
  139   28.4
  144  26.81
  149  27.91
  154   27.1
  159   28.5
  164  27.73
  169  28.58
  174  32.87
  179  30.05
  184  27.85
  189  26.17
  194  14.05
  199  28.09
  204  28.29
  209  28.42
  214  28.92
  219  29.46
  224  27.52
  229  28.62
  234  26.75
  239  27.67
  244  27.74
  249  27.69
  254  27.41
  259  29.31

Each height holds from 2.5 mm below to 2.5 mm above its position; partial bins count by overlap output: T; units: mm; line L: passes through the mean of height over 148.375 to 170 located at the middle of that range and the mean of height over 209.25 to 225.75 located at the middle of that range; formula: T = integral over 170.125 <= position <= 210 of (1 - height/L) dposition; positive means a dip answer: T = 1.9 mm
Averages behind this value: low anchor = 27.9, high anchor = 28.7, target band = 27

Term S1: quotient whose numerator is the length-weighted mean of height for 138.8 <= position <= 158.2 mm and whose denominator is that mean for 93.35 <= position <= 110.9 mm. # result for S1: 1.62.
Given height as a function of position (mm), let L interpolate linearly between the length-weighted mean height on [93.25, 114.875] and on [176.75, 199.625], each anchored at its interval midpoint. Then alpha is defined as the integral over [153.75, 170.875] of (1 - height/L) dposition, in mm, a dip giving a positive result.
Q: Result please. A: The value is -3.8 mm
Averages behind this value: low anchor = 18.7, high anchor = 25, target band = 28.1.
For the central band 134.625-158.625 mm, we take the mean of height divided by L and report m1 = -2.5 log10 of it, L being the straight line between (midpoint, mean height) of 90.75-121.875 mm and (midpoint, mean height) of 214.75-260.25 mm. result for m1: -0.217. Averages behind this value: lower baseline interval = 20.4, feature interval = 27.8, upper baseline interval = 28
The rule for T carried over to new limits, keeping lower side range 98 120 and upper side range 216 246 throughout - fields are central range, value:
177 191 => -1.6 mm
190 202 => 1.8 mm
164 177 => -3.0 mm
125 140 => -4.7 mm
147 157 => -1.8 mm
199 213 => -1.0 mm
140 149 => -1.8 mm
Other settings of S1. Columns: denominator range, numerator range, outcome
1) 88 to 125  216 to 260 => 1.36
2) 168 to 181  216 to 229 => 0.93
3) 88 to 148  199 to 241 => 1.19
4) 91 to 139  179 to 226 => 1.13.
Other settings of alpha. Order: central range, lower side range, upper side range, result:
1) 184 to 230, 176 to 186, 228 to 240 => 2.8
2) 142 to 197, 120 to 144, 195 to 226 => 2.3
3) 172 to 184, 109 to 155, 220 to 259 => -1.3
